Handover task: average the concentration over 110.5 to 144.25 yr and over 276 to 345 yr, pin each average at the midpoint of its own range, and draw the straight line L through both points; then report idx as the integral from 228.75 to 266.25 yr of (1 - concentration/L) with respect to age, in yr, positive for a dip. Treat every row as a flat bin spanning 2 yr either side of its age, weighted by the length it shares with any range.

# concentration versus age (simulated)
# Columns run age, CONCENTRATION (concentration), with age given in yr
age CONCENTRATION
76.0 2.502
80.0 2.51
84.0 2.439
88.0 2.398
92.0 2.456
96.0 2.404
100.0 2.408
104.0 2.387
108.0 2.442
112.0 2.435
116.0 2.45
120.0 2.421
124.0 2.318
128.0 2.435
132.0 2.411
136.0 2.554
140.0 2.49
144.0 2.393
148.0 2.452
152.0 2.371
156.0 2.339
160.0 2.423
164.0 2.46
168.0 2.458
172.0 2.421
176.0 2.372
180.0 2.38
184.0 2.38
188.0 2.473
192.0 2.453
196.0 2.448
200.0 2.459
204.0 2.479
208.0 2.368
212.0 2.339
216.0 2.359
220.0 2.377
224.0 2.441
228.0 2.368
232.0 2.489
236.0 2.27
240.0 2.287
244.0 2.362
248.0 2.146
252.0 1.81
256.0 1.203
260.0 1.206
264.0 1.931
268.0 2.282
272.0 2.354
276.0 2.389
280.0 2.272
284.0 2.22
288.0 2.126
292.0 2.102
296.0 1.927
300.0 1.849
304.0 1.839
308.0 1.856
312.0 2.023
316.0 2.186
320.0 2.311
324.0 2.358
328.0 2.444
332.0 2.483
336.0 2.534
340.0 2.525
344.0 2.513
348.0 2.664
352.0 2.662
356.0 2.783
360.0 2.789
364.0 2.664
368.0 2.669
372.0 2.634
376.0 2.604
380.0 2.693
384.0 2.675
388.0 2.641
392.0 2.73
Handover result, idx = 5.0 yr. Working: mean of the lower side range 2.44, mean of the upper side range 2.21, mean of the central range 1.98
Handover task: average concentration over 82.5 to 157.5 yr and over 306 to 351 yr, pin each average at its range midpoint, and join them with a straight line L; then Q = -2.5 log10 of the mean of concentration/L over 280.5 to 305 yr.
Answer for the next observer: 0.17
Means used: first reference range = 2.42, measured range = 2.03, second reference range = 2.36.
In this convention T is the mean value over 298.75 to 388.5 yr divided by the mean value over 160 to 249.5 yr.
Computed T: 1.03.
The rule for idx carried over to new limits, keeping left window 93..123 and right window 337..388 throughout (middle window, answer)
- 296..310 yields 4.0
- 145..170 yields 0.5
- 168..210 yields 1.2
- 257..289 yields 6.3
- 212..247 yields 2.3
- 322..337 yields 1.0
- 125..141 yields -0.1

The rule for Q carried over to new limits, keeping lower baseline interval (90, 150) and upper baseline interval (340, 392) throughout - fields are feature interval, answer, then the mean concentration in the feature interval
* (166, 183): 0.034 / 2.41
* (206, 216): 0.072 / 2.35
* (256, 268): 0.495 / 1.63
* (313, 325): 0.161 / 2.26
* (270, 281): 0.103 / 2.34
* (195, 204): 0.020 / 2.46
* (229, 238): 0.070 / 2.38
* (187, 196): 0.017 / 2.46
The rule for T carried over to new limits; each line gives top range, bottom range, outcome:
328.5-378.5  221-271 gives 1.26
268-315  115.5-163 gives 0.87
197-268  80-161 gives 0.90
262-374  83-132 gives 0.97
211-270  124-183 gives 0.88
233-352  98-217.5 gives 0.90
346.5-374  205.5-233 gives 1.13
